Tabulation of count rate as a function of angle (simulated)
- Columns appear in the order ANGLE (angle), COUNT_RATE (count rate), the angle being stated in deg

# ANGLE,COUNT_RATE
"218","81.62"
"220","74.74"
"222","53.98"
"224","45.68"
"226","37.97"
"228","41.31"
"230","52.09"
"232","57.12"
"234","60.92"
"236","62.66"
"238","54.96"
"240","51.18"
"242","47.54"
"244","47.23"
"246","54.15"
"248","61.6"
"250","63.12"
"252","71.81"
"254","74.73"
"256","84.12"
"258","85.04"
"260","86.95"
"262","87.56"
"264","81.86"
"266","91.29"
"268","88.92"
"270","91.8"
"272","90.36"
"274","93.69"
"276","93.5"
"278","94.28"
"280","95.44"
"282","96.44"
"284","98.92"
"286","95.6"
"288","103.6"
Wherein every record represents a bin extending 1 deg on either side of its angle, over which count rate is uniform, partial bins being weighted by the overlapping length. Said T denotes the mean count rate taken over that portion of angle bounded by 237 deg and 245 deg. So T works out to 50.2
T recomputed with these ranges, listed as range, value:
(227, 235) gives 52.9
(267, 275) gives 91.2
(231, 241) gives 57.4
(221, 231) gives 46.2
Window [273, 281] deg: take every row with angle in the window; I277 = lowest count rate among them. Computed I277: 93.5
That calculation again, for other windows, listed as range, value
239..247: 47.23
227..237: 41.31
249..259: 63.12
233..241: 51.18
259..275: 81.86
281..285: 96.44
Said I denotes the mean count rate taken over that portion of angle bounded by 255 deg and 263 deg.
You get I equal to 85.9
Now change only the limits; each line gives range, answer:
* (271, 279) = 93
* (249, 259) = 75.8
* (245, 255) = 65.1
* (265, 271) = 90.7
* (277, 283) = 95.4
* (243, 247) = 50.7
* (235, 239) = 58.8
